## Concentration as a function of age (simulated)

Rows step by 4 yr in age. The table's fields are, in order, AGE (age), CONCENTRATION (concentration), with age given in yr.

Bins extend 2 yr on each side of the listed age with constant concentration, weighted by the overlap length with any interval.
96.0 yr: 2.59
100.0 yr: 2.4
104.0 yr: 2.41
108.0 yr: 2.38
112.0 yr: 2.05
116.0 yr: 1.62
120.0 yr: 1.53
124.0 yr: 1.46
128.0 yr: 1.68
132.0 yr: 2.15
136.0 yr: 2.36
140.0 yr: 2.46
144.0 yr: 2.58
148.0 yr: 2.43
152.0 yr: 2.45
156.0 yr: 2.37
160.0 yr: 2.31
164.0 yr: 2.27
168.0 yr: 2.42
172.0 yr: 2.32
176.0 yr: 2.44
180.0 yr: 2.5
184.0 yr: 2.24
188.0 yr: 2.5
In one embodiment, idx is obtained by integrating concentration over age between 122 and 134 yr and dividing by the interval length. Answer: 1.76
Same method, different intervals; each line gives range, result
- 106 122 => 1.9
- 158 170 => 2.33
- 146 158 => 2.42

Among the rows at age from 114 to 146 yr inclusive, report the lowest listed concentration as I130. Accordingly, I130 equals 1.46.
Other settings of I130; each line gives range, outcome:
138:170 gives 2.27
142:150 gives 2.43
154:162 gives 2.31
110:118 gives 1.62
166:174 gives 2.32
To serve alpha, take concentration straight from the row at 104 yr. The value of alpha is 2.41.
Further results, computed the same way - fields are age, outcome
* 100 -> 2.4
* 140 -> 2.46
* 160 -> 2.31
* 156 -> 2.37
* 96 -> 2.59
